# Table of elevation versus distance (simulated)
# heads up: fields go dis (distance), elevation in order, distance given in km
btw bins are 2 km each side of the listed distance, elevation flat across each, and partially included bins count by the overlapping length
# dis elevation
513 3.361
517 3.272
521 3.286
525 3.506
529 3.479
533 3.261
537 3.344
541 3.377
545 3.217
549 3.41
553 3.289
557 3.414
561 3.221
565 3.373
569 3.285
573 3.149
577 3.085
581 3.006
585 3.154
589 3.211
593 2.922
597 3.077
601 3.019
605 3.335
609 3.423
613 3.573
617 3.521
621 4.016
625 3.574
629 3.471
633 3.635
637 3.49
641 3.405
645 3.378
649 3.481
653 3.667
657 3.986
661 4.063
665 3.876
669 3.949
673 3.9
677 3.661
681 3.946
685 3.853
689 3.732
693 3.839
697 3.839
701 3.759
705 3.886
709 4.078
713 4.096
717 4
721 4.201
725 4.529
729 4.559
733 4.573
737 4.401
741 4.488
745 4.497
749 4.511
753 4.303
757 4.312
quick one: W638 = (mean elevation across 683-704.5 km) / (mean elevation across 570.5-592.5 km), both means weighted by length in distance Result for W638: 1.22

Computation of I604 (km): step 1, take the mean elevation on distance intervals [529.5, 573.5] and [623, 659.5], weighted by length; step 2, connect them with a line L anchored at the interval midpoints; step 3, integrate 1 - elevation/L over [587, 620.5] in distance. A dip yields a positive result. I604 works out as 1.7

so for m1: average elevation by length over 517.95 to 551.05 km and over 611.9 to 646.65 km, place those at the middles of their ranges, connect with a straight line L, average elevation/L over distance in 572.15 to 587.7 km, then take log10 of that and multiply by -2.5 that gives 0.12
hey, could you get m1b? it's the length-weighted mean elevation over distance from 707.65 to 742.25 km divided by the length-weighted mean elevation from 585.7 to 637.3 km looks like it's 1.27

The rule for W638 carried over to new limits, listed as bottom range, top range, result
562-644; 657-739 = 1.21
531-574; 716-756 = 1.33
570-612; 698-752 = 1.35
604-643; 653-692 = 1.09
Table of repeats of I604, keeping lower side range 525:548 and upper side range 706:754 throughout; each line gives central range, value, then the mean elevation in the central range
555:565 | 0.42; 3.33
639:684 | 2.68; 3.76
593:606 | 2.06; 3.09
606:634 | 1.41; 3.59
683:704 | 1.76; 3.81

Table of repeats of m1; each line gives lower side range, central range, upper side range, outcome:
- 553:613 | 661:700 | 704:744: 0.03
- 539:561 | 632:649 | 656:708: 0.07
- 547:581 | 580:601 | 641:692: 0.11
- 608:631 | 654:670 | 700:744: -0.02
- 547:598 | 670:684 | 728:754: 0.04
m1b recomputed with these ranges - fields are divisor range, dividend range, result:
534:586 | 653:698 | 1.19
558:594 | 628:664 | 1.15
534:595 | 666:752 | 1.27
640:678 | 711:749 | 1.17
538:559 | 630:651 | 1.04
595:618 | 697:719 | 1.19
